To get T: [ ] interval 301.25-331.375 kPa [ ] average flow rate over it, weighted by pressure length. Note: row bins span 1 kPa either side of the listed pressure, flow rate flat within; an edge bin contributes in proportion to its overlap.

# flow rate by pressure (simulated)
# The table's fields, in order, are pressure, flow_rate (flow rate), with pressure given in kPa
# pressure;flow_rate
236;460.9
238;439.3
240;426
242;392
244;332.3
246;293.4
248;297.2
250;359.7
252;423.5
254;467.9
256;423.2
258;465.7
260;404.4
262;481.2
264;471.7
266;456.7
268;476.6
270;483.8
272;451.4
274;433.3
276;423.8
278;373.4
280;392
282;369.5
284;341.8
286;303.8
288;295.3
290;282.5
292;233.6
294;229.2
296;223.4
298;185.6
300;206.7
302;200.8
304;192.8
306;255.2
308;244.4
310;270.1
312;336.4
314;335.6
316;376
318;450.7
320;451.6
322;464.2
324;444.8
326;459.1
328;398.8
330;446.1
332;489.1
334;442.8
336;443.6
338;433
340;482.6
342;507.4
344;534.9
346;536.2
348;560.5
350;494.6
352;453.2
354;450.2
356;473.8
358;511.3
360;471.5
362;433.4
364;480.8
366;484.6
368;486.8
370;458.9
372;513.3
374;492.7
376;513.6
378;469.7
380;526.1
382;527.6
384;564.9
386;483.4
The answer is 358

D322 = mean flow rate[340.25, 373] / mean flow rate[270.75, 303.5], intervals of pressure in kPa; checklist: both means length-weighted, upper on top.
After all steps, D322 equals 1.6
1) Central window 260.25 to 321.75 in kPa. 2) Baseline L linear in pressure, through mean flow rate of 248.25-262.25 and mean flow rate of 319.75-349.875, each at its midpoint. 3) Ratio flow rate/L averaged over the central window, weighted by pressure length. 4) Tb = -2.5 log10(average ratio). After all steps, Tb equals 0.28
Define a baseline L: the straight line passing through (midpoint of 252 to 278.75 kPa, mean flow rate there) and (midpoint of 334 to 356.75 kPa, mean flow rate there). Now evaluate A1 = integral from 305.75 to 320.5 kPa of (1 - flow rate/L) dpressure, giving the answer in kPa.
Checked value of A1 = 4.1 kPa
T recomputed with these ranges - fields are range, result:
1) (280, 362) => 383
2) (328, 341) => 452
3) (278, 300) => 286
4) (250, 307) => 355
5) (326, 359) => 478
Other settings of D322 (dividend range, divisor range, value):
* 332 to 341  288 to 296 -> 1.81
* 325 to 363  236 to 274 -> 1.13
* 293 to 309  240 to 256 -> 0.58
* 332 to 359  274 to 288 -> 1.33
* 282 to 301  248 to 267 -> 0.61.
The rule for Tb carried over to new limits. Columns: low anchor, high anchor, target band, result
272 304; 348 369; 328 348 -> -0.13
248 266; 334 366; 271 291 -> 0.21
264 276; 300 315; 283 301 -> 0.32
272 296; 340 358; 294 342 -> 0.19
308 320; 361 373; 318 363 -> -0.14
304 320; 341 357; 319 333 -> -0.16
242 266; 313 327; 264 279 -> -0.09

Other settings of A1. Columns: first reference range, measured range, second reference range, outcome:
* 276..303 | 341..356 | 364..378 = -2.5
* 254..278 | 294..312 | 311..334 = 8.5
